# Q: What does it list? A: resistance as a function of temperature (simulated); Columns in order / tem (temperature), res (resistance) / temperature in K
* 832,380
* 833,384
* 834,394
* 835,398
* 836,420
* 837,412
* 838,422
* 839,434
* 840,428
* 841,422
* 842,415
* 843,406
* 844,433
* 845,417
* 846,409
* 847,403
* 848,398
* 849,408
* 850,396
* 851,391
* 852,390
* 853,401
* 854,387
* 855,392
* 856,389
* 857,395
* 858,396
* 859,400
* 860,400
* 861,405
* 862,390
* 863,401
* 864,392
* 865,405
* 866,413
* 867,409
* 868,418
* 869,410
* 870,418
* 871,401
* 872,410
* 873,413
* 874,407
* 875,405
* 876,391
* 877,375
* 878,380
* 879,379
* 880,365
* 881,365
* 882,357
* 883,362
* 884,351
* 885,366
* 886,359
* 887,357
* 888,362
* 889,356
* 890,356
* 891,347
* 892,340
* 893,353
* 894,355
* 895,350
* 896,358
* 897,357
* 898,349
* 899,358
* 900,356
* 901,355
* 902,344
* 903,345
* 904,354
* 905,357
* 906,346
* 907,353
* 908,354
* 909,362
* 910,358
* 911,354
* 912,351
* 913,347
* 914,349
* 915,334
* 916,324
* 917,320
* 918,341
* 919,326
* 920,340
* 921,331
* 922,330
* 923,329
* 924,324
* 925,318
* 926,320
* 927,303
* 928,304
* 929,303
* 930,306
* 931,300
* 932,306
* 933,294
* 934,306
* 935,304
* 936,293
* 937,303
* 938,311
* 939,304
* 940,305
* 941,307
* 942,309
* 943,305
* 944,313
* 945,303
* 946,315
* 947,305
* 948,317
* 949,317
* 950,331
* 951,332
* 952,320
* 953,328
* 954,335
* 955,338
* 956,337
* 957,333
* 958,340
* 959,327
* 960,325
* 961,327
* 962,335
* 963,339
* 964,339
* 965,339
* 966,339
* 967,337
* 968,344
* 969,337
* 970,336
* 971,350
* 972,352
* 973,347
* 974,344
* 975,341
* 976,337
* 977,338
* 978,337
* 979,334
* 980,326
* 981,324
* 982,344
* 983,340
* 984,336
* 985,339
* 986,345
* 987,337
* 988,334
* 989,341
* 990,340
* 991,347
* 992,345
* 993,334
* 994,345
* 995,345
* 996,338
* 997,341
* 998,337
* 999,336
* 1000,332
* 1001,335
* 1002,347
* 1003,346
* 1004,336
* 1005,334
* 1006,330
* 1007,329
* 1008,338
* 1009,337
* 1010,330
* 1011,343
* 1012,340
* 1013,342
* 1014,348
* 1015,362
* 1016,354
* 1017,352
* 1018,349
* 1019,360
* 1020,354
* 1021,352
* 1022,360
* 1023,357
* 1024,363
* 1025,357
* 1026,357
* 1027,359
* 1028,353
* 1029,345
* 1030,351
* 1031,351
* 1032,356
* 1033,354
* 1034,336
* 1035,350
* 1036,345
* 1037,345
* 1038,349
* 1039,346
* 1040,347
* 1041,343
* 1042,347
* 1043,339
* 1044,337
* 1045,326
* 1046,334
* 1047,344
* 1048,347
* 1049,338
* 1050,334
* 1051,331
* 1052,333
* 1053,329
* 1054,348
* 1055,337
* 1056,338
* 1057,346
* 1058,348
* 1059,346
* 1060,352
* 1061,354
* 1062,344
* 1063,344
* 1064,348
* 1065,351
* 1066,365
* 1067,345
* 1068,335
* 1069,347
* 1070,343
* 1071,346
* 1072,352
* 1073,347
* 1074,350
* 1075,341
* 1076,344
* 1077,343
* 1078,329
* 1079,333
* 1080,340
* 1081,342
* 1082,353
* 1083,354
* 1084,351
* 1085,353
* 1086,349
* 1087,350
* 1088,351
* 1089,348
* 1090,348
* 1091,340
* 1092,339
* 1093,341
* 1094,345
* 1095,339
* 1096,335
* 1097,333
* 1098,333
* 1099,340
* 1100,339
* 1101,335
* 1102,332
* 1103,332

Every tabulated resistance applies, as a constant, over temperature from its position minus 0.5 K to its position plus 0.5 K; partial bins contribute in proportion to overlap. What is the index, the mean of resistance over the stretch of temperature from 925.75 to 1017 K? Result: 330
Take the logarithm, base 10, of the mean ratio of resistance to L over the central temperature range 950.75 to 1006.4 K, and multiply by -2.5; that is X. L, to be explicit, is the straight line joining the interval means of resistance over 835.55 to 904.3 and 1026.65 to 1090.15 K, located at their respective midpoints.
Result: 0.08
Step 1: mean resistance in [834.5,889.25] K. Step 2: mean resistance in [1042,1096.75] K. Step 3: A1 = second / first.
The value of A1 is 0.87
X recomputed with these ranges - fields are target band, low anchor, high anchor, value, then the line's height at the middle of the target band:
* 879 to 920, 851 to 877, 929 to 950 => 0.01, 357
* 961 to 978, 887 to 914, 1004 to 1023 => 0.02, 348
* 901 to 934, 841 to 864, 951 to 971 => 0.09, 361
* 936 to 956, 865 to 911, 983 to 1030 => 0.13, 357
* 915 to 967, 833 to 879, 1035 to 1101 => 0.19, 380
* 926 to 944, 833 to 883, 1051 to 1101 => 0.24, 381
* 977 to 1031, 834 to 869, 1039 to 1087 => 0.05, 361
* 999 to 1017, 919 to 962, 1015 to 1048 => 0.00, 341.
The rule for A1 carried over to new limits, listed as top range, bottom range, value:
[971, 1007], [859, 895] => 0.89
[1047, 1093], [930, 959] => 1.09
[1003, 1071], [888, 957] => 1.05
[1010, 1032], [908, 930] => 1.06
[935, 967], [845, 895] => 0.83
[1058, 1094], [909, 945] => 1.08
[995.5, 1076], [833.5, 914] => 0.90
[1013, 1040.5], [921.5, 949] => 1.14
